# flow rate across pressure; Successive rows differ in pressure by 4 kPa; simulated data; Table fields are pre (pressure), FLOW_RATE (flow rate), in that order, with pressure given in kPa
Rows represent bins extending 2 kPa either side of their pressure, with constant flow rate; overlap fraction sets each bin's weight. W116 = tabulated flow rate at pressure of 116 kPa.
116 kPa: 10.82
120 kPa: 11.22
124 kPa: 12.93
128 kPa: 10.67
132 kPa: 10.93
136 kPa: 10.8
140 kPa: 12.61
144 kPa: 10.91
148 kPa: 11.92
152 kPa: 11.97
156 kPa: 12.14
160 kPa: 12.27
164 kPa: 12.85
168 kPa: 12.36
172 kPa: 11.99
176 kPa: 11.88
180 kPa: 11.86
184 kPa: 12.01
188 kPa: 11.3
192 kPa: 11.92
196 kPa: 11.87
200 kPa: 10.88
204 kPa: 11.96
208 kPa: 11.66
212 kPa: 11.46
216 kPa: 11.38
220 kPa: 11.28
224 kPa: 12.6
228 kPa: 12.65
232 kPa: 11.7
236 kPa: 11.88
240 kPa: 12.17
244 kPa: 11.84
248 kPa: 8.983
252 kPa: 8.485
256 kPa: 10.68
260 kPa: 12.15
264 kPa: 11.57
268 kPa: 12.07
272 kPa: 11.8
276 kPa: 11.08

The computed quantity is 10.82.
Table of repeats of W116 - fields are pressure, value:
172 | 11.99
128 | 10.67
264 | 11.57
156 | 12.14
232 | 11.7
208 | 11.66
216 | 11.38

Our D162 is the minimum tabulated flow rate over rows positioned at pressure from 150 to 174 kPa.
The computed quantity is 11.97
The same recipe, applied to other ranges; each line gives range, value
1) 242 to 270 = 8.485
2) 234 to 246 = 11.84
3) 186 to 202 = 10.88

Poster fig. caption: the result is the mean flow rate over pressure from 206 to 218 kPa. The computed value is 11.5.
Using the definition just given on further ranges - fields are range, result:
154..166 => 12.4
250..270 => 11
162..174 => 12.4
